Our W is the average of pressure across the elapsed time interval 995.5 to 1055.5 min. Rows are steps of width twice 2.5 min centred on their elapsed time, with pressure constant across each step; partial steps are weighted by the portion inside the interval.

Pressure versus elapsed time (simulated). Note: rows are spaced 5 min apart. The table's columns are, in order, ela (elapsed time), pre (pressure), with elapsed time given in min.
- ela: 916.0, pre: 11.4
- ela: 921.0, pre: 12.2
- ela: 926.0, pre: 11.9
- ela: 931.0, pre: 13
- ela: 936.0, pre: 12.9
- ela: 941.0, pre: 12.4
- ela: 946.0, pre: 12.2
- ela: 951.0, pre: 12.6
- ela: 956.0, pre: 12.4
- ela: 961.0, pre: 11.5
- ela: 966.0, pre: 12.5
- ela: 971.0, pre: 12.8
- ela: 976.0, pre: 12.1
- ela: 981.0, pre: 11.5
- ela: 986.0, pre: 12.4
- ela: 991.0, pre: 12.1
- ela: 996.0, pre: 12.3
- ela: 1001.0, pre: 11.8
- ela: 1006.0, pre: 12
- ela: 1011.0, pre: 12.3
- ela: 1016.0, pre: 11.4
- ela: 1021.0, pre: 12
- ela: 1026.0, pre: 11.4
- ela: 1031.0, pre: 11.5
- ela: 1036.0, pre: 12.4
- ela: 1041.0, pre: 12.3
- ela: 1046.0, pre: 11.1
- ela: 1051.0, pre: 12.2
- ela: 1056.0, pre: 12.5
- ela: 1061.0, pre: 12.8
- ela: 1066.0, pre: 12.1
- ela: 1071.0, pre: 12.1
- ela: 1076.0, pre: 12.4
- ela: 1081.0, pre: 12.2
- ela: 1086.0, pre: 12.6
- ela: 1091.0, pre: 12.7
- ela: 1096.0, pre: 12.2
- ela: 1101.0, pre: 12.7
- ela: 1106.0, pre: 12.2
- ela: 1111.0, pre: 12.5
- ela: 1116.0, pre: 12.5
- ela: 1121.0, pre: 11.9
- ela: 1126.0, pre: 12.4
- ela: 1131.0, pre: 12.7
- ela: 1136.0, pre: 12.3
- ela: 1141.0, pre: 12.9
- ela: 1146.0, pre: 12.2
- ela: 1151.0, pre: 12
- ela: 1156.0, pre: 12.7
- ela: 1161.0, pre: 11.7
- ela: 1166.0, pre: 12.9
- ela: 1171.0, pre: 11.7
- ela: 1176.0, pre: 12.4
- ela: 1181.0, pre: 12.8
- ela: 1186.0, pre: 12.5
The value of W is 11.9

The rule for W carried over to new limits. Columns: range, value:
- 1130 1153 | 12.4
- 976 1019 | 12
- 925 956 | 12.5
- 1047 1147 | 12.4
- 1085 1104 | 12.5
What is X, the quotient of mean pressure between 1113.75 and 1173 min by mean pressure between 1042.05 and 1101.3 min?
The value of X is 1.0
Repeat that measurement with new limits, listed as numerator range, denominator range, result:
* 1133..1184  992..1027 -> 1.04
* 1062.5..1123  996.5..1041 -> 1.04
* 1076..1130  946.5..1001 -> 1.02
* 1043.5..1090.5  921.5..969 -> 0.99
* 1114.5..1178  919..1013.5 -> 1.01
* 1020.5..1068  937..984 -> 0.98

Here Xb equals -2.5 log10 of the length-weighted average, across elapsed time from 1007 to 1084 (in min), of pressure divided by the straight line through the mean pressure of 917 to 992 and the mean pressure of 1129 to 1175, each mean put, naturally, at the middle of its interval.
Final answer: 0.02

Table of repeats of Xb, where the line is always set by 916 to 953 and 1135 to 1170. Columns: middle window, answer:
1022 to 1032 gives 0.08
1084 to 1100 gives -0.01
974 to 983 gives 0.05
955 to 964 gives 0.04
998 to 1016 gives 0.04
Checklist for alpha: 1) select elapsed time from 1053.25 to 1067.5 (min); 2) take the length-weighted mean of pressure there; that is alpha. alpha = 12.5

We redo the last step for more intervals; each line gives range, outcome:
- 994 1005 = 12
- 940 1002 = 12.2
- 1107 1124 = 12.3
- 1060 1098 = 12.4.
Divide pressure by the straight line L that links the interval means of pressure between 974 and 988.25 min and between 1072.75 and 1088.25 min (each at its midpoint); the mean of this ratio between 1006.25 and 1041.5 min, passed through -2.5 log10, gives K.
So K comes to 0.025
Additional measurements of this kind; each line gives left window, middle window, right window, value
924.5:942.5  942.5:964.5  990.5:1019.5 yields 0.02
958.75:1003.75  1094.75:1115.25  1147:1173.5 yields -0.02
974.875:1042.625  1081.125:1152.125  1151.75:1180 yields -0.02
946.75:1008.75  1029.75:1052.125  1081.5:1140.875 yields 0.04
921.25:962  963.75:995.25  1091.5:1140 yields 0.01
